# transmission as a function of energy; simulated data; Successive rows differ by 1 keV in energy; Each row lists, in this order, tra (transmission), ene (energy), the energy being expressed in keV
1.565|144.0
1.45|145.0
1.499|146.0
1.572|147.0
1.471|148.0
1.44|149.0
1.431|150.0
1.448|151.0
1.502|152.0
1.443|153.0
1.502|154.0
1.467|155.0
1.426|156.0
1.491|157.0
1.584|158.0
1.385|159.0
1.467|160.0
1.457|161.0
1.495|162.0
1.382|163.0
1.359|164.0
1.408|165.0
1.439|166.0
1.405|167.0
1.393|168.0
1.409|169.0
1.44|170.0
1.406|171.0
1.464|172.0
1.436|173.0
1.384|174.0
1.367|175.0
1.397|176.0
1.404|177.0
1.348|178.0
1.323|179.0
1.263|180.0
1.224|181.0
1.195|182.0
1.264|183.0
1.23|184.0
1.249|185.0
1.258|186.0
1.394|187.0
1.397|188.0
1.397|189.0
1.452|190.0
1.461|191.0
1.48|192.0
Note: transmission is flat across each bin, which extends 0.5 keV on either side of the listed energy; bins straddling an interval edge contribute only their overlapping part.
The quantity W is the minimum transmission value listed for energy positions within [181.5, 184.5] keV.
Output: 1.195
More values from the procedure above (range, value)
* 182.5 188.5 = 1.23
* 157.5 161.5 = 1.385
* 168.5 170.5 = 1.409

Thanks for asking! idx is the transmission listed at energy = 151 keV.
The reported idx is 1.448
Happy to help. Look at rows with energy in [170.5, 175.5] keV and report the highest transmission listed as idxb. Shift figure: 1.464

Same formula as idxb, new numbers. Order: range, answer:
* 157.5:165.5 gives 1.584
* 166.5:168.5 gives 1.405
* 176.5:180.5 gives 1.404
